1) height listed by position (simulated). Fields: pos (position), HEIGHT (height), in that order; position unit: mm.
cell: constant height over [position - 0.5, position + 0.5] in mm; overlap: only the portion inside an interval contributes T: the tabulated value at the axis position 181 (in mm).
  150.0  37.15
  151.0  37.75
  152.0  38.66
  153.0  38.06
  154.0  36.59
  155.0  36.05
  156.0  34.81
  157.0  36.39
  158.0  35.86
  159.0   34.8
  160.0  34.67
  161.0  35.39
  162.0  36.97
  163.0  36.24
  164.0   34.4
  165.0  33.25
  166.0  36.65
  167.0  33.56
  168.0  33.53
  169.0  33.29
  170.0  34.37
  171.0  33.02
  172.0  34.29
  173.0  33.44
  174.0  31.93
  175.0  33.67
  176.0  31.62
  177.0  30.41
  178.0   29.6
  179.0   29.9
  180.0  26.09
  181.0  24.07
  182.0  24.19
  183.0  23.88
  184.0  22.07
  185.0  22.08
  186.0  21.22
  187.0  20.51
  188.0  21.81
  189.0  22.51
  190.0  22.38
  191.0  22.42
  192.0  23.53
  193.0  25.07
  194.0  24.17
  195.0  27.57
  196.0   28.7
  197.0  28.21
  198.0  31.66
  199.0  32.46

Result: 24.07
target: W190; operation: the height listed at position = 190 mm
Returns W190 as 22.38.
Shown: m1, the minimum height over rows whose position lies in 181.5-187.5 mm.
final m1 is 20.51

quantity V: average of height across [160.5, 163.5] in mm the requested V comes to 36.2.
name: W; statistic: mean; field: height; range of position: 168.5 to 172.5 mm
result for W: 33.7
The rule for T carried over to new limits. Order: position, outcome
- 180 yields 26.09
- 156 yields 34.81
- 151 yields 37.75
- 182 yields 24.19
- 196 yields 28.7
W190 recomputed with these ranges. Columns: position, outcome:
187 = 20.51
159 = 34.8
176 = 31.62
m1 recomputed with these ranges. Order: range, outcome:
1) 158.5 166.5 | 33.25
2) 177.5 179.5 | 29.6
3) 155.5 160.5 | 34.67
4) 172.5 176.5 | 31.62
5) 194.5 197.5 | 27.57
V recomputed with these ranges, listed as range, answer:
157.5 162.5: 35.5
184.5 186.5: 21.6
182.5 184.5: 23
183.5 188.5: 21.5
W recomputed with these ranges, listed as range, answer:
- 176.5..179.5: 30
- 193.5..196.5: 26.8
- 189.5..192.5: 22.8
